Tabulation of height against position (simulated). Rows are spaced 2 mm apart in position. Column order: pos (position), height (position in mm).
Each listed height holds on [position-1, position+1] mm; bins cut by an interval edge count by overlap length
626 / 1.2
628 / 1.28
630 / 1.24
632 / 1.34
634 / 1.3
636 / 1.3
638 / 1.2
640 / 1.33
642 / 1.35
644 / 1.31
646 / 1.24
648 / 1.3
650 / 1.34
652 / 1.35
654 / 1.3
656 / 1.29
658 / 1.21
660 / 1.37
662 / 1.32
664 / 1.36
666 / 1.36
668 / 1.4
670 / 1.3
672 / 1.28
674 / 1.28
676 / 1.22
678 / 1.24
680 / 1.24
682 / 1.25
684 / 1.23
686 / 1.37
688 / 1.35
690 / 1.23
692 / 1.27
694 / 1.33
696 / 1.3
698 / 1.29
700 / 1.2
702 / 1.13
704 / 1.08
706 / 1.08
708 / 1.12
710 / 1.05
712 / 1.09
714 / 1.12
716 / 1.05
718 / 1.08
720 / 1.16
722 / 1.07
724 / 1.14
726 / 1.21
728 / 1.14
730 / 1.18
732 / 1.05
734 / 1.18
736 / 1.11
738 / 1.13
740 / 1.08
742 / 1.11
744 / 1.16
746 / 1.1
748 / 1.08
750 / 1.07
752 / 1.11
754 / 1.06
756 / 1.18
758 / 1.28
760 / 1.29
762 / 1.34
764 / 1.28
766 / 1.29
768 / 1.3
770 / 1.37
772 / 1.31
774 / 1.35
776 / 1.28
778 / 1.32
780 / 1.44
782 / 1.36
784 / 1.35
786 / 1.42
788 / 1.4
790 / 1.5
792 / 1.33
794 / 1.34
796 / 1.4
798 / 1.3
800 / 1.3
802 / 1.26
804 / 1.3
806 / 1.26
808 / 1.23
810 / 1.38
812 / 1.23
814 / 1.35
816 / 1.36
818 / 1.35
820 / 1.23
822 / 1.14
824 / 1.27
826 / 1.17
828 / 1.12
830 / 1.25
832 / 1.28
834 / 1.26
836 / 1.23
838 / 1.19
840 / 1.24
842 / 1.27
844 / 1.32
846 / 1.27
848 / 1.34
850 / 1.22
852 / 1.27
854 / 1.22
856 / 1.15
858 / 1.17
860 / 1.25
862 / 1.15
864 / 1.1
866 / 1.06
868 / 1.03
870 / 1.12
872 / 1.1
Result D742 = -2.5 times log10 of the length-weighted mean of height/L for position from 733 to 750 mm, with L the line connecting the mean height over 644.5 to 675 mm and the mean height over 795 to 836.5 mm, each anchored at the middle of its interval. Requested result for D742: 0.16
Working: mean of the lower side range 1.31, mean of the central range 1.12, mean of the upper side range 1.27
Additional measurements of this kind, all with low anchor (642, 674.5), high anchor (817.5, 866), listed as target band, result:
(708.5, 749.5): 0.15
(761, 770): -0.04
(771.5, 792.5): -0.10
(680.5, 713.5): 0.07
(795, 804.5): -0.06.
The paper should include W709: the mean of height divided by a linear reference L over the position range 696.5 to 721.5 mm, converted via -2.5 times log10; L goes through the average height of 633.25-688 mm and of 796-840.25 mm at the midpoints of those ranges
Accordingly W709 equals 0.15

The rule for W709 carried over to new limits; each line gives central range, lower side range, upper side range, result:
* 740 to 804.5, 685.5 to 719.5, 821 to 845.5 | -0.06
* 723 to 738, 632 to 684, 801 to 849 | 0.12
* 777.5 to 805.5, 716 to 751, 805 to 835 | -0.12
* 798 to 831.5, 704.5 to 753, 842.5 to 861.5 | -0.05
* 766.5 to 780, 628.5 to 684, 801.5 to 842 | -0.05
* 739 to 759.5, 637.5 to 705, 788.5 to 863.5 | 0.13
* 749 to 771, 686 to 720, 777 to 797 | 0.07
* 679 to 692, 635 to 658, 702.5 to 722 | -0.09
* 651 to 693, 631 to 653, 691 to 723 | -0.05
